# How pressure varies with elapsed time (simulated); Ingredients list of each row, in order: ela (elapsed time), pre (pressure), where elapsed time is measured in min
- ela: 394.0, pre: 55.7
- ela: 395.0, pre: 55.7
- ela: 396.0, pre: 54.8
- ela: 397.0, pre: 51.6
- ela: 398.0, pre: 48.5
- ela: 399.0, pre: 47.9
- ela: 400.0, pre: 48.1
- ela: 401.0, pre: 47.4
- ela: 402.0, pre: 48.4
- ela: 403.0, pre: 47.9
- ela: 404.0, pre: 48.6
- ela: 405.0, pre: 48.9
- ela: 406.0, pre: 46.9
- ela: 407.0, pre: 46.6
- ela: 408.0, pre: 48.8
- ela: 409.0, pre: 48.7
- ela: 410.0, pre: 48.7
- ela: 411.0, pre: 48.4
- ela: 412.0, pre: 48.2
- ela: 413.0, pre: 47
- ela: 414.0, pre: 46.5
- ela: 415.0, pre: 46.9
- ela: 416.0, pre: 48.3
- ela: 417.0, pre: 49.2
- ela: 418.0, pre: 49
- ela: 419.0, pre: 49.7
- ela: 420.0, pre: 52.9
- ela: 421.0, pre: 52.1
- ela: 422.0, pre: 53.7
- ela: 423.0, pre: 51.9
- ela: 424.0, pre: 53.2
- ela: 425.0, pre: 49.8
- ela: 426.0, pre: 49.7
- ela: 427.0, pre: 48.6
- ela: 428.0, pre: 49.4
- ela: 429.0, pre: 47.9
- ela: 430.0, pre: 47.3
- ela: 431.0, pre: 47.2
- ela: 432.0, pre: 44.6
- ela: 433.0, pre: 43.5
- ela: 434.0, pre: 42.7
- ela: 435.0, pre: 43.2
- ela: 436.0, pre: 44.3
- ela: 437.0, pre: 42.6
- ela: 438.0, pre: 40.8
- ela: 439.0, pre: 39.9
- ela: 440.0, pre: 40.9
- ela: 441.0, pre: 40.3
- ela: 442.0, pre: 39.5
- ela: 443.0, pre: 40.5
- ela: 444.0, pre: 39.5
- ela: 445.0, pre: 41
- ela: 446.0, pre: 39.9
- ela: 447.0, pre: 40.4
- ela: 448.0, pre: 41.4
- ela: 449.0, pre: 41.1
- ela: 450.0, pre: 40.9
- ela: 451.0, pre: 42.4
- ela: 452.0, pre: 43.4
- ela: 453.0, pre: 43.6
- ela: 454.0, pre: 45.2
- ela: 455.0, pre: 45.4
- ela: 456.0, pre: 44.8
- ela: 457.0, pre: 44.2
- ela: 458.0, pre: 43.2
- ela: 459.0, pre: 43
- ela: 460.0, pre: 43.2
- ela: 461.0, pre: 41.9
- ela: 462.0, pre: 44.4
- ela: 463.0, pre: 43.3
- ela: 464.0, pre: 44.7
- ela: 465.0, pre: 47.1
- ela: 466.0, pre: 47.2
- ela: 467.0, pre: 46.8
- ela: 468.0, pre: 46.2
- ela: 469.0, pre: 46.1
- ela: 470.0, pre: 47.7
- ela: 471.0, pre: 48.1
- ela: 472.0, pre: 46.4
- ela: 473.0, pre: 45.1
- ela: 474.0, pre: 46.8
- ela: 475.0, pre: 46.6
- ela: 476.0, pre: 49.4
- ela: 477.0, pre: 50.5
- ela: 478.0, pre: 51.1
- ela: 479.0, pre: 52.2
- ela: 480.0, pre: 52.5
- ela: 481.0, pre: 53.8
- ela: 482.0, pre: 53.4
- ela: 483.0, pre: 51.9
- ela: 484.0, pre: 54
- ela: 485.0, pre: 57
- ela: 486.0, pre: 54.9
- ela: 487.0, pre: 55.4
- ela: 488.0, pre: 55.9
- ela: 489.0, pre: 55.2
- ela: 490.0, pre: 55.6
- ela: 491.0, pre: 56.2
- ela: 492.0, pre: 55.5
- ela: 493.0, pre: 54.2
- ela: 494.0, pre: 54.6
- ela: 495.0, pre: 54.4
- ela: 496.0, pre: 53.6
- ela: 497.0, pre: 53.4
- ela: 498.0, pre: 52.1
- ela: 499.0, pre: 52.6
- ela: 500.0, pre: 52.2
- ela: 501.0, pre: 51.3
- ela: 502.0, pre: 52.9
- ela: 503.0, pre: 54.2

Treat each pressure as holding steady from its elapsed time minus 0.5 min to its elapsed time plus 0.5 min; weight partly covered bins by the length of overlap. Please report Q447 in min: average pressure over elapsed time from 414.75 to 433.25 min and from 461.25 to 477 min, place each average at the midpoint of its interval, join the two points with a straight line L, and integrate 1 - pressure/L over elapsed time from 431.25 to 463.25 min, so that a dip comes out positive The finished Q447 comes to 3.6 min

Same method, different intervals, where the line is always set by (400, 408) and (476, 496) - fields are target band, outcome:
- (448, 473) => 3.6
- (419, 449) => 2.9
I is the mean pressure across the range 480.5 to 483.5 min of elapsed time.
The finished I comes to 53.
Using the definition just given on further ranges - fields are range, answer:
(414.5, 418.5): 48.4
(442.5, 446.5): 40.2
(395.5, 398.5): 51.6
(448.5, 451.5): 41.5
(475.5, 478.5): 50.3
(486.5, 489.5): 55.5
